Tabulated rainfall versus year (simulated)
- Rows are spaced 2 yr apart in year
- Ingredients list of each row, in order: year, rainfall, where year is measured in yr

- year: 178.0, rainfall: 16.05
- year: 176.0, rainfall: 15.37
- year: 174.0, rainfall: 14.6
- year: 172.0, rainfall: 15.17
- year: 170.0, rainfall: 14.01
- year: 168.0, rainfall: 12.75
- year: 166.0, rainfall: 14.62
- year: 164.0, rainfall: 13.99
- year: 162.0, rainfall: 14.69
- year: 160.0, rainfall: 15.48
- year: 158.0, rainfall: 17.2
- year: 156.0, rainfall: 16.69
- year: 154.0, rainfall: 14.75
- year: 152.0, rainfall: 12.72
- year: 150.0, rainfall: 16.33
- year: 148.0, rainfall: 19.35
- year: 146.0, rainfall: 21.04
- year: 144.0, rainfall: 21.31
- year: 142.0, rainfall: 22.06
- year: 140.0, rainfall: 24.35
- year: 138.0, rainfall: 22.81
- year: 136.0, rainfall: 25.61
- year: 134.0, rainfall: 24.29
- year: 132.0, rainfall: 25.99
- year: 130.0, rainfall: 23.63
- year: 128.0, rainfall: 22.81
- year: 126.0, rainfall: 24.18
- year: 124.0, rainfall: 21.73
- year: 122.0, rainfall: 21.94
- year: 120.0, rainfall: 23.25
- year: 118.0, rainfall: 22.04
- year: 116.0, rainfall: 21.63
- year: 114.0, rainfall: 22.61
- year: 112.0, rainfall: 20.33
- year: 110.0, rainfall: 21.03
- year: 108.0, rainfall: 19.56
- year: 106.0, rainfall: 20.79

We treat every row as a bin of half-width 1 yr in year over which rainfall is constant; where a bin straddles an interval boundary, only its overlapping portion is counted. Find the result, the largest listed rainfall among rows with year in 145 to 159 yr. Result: 21.04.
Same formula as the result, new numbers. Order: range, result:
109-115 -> 22.61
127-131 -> 23.63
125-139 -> 25.99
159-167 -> 15.48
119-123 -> 23.25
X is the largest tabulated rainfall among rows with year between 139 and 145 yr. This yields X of 24.35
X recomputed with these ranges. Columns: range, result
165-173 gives 15.17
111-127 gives 24.18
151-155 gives 14.75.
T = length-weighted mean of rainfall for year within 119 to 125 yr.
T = 22.3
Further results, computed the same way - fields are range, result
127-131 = 23.2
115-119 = 21.8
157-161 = 16.3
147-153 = 16.1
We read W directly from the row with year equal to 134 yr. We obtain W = 24.29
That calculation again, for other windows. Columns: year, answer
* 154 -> 14.75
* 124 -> 21.73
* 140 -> 24.35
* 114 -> 22.61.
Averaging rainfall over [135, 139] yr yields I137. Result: 24.2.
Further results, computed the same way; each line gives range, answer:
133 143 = 23.8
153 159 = 16.2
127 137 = 24.5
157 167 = 15.2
